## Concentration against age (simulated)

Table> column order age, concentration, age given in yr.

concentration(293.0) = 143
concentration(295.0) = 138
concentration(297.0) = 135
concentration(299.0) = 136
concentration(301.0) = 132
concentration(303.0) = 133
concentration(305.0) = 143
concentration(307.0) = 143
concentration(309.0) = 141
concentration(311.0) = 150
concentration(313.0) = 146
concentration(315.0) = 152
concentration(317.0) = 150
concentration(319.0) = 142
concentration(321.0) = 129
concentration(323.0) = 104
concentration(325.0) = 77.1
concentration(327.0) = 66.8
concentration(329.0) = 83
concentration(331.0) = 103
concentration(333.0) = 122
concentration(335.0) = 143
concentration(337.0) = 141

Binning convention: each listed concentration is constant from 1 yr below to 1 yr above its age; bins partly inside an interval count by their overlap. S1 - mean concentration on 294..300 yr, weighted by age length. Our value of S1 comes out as 136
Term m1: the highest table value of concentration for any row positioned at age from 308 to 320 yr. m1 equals 152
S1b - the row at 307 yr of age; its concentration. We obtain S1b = 143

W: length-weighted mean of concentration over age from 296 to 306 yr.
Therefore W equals 136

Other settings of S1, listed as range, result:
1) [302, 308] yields 140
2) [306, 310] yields 142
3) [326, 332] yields 84.3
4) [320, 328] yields 94.2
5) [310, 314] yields 148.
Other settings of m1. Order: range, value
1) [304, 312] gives 150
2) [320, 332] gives 129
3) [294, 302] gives 138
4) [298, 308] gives 143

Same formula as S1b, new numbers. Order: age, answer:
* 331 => 103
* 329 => 83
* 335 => 143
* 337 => 141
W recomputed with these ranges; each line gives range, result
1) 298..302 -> 134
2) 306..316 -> 146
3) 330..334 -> 112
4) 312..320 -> 148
